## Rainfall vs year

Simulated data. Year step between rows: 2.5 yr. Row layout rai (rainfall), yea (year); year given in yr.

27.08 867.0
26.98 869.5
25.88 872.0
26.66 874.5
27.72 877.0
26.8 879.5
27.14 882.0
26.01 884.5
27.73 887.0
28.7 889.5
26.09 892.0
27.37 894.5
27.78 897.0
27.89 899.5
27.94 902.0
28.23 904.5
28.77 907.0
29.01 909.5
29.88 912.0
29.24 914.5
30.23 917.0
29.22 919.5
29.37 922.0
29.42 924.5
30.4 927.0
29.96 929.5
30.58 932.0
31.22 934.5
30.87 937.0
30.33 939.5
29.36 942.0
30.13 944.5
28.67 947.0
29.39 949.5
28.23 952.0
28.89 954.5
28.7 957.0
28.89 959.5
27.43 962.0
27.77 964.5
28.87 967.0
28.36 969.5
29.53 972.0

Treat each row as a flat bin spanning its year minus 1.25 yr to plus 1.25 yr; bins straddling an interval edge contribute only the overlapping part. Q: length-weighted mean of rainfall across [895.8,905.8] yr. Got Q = 28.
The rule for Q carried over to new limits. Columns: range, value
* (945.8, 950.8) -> 29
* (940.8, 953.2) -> 29.2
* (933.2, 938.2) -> 31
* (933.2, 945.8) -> 30.4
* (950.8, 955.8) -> 28.6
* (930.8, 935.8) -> 30.9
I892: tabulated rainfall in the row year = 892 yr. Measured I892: 26.09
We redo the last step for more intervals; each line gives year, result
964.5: 27.77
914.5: 29.24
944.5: 30.13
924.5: 29.42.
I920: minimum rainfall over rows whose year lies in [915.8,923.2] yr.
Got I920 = 29.22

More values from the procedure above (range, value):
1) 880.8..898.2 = 26.01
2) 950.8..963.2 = 27.43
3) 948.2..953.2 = 28.23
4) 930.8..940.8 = 30.33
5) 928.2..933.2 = 29.96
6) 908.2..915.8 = 29.01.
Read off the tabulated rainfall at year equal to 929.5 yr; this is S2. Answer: 29.96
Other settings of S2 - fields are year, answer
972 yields 29.53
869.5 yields 26.98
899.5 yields 27.89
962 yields 27.43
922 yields 29.37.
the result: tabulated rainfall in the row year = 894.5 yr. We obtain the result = 27.37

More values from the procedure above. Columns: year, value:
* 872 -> 25.88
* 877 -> 27.72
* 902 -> 27.94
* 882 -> 27.14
